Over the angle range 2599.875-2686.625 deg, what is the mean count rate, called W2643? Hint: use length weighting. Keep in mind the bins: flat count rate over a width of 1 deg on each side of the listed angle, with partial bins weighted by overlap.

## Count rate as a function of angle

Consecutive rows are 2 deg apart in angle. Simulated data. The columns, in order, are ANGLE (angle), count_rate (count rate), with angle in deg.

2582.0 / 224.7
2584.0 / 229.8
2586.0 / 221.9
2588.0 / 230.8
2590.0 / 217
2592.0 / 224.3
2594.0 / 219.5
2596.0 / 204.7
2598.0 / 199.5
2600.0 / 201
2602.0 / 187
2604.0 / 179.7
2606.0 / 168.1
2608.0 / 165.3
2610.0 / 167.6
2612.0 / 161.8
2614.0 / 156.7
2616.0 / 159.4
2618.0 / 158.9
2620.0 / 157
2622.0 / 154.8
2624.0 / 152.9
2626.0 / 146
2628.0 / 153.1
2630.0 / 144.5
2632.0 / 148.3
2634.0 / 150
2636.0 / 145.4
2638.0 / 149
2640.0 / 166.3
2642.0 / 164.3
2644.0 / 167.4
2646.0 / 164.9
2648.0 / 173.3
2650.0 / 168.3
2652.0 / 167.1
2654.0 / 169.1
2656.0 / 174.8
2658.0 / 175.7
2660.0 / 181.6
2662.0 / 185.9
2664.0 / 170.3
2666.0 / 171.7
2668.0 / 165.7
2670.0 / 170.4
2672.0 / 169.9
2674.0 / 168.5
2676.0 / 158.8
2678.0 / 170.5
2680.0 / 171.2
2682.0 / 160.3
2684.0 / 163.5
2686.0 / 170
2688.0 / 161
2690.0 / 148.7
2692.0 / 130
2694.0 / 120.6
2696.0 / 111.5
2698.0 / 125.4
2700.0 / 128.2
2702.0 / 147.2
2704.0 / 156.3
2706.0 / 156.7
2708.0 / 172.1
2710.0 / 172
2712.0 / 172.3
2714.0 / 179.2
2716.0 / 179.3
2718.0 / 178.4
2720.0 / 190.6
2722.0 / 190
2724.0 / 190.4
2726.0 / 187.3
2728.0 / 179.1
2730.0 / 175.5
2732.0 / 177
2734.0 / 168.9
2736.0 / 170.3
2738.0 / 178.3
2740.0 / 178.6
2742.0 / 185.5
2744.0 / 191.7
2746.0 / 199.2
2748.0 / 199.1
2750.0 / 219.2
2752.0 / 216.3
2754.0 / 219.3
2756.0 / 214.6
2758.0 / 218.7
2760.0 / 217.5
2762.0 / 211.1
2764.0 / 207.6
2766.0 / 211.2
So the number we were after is 165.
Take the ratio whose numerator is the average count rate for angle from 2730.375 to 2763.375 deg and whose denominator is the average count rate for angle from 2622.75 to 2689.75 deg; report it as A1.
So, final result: 1.2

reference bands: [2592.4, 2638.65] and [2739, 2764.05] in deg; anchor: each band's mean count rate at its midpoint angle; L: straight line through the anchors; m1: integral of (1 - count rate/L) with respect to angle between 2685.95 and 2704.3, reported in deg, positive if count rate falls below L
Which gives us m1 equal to 5.0 deg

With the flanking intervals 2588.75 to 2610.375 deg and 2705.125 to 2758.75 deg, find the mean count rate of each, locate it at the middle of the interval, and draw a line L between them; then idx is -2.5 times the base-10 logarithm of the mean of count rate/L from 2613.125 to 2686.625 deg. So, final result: 0.18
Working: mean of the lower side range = 195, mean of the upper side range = 187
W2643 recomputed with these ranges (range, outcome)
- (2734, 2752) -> 190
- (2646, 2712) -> 161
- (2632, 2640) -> 150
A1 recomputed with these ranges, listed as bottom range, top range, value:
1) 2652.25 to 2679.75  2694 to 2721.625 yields 0.92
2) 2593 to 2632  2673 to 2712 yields 0.90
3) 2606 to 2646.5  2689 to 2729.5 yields 1.03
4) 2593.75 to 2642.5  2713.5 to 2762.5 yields 1.16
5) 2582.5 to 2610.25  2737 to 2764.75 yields 1.01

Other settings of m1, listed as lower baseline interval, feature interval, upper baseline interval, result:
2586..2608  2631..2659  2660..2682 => 2.81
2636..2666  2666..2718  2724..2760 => 6.39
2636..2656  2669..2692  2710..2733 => 1.21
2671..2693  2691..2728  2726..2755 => 3.02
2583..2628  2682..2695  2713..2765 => 2.73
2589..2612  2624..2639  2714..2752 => 3.35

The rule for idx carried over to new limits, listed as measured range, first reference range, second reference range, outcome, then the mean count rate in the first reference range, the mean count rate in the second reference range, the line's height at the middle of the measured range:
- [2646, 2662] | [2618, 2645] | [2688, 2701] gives -0.19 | 154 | 130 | 145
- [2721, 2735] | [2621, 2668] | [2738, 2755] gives 0.07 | 163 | 200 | 193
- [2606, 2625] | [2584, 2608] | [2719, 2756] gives 0.26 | 204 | 190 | 202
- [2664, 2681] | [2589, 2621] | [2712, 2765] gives 0.12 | 183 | 193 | 188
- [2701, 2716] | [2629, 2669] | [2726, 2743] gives 0.05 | 165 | 177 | 174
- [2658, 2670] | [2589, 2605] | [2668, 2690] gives -0.01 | 204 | 166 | 173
